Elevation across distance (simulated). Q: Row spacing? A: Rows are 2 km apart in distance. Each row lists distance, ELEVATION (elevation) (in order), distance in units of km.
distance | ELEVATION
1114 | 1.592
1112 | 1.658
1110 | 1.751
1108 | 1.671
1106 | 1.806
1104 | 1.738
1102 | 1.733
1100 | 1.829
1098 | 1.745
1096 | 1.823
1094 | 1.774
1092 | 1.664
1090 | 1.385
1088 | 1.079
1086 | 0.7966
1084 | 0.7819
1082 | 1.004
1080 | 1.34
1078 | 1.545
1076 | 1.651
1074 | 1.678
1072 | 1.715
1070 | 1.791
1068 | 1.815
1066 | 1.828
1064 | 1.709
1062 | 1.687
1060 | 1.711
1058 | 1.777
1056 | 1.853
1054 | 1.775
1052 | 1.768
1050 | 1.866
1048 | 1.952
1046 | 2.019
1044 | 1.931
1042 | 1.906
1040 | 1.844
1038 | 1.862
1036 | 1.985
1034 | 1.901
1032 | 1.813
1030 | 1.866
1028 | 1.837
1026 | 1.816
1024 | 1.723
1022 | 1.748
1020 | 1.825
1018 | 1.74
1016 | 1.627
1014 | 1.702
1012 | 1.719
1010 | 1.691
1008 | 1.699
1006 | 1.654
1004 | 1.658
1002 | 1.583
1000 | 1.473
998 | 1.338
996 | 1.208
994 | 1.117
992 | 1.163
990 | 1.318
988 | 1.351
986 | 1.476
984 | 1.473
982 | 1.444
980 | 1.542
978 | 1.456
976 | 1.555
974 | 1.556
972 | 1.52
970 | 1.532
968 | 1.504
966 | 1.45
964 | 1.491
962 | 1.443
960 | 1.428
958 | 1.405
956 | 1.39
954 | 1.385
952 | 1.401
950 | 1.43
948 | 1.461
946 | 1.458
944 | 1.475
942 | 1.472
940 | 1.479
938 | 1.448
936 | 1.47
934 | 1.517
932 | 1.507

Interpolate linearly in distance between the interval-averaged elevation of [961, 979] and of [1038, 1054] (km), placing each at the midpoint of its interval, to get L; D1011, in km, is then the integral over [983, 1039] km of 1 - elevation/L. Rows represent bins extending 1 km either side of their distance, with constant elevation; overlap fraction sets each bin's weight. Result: 3.1 km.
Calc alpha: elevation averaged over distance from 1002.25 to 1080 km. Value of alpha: 1.77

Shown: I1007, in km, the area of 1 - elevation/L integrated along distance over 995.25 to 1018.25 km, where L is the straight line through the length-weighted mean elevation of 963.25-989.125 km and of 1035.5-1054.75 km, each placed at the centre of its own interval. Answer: 1.1 km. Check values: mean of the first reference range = 1.49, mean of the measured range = 1.59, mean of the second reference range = 1.89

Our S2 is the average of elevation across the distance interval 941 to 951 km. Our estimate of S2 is 1.46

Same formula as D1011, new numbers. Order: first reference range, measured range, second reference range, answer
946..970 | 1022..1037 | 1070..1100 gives -4.1 km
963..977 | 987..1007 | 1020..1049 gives 3.4 km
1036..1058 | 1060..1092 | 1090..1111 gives 6.0 km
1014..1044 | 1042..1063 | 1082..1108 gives -1.6 km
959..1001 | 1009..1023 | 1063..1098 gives -2.6 km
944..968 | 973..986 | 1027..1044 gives 0.5 km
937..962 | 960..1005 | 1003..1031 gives 4.0 km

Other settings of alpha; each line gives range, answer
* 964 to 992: 1.46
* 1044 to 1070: 1.82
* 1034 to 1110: 1.68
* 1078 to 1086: 1.07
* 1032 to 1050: 1.92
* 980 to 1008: 1.42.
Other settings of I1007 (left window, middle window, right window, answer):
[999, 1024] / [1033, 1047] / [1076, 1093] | -3.9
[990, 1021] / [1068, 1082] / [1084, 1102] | -0.9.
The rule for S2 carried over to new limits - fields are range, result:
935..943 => 1.47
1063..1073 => 1.77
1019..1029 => 1.79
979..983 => 1.49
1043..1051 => 1.94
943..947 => 1.47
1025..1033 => 1.83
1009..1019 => 1.7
